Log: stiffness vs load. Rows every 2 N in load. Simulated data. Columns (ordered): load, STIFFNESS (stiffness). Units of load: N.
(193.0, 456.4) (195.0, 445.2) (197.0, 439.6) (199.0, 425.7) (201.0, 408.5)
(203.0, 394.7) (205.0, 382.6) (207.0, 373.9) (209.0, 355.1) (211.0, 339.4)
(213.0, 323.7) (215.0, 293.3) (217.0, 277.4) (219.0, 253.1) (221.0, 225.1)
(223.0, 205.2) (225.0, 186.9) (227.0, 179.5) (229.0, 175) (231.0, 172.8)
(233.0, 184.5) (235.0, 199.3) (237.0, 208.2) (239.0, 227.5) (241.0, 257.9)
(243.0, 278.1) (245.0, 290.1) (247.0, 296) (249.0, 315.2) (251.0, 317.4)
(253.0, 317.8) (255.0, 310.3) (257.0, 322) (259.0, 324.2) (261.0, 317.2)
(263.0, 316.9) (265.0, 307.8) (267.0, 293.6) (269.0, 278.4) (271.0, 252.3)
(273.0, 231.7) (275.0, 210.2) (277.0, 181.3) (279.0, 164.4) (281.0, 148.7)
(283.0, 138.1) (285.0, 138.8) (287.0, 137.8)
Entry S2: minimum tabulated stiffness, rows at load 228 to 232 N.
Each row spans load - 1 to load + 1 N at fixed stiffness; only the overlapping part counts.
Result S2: 172.8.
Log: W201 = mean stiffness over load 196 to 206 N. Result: 410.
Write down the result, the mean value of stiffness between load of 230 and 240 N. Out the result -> 198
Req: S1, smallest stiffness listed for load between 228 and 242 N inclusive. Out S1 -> 172.8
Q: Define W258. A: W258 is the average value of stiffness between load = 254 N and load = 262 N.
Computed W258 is 318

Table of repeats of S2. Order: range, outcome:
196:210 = 355.1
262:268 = 293.6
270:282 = 148.7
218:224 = 205.2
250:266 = 307.8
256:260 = 322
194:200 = 425.7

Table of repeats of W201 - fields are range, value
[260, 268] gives 309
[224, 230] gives 180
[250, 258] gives 317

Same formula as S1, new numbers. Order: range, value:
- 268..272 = 252.3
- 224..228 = 179.5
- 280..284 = 138.1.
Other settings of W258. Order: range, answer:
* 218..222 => 239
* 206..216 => 337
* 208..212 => 347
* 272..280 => 197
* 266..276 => 253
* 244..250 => 300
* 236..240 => 218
